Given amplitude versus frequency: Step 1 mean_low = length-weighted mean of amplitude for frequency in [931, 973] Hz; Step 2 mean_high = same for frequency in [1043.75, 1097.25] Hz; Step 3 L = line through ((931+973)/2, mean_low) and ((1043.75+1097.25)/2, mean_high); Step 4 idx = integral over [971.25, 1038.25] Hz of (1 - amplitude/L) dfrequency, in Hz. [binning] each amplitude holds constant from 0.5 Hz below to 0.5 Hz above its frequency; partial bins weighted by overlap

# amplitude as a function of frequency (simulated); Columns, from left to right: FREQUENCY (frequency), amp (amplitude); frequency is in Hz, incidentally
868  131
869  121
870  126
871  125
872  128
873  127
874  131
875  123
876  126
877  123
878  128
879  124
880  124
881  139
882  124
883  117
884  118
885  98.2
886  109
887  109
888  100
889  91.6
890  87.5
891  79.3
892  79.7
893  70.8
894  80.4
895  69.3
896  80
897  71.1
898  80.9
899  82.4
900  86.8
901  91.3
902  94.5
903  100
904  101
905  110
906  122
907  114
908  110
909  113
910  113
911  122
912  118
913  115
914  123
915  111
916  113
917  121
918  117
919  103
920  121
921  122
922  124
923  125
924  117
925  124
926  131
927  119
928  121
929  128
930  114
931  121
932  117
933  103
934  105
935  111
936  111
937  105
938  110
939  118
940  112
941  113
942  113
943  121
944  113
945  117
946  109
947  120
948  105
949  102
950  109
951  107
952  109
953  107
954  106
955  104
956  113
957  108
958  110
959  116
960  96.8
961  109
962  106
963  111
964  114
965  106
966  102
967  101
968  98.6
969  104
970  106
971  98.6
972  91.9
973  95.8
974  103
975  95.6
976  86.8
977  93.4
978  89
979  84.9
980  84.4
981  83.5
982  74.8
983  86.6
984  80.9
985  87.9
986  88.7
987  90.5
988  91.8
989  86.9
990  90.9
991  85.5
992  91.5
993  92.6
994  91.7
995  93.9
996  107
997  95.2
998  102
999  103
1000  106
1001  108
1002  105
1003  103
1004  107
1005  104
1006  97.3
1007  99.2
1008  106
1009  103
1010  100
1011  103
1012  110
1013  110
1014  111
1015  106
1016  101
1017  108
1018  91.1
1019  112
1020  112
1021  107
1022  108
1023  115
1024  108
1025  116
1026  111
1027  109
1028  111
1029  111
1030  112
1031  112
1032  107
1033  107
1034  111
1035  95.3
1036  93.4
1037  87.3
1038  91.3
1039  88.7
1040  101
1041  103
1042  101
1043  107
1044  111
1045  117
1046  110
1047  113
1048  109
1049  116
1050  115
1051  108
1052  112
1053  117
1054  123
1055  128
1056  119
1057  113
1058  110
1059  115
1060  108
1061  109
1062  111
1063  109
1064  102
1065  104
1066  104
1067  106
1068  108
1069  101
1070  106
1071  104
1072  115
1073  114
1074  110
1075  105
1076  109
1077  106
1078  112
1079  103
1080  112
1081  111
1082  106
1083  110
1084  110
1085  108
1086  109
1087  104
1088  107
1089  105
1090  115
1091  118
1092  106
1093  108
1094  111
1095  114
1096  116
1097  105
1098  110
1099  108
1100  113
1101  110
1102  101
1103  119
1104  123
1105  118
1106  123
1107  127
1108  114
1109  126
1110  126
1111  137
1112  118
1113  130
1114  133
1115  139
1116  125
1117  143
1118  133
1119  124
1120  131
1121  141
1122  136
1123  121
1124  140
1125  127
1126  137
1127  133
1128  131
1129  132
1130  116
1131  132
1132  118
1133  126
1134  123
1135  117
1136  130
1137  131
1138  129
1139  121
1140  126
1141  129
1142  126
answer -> 6.0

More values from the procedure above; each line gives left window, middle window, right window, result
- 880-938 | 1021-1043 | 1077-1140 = 2.0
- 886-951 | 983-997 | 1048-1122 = 2.5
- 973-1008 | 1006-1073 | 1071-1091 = -3.6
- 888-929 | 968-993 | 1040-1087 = 3.8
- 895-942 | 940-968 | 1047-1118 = 0.5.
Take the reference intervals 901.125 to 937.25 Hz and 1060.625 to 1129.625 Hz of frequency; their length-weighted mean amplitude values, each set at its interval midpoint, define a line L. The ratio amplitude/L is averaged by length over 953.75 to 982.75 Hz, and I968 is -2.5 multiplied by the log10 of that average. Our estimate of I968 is 0.16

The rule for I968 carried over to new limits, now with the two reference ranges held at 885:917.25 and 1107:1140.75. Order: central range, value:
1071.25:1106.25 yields 0.12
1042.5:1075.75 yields 0.09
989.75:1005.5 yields 0.13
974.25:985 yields 0.25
